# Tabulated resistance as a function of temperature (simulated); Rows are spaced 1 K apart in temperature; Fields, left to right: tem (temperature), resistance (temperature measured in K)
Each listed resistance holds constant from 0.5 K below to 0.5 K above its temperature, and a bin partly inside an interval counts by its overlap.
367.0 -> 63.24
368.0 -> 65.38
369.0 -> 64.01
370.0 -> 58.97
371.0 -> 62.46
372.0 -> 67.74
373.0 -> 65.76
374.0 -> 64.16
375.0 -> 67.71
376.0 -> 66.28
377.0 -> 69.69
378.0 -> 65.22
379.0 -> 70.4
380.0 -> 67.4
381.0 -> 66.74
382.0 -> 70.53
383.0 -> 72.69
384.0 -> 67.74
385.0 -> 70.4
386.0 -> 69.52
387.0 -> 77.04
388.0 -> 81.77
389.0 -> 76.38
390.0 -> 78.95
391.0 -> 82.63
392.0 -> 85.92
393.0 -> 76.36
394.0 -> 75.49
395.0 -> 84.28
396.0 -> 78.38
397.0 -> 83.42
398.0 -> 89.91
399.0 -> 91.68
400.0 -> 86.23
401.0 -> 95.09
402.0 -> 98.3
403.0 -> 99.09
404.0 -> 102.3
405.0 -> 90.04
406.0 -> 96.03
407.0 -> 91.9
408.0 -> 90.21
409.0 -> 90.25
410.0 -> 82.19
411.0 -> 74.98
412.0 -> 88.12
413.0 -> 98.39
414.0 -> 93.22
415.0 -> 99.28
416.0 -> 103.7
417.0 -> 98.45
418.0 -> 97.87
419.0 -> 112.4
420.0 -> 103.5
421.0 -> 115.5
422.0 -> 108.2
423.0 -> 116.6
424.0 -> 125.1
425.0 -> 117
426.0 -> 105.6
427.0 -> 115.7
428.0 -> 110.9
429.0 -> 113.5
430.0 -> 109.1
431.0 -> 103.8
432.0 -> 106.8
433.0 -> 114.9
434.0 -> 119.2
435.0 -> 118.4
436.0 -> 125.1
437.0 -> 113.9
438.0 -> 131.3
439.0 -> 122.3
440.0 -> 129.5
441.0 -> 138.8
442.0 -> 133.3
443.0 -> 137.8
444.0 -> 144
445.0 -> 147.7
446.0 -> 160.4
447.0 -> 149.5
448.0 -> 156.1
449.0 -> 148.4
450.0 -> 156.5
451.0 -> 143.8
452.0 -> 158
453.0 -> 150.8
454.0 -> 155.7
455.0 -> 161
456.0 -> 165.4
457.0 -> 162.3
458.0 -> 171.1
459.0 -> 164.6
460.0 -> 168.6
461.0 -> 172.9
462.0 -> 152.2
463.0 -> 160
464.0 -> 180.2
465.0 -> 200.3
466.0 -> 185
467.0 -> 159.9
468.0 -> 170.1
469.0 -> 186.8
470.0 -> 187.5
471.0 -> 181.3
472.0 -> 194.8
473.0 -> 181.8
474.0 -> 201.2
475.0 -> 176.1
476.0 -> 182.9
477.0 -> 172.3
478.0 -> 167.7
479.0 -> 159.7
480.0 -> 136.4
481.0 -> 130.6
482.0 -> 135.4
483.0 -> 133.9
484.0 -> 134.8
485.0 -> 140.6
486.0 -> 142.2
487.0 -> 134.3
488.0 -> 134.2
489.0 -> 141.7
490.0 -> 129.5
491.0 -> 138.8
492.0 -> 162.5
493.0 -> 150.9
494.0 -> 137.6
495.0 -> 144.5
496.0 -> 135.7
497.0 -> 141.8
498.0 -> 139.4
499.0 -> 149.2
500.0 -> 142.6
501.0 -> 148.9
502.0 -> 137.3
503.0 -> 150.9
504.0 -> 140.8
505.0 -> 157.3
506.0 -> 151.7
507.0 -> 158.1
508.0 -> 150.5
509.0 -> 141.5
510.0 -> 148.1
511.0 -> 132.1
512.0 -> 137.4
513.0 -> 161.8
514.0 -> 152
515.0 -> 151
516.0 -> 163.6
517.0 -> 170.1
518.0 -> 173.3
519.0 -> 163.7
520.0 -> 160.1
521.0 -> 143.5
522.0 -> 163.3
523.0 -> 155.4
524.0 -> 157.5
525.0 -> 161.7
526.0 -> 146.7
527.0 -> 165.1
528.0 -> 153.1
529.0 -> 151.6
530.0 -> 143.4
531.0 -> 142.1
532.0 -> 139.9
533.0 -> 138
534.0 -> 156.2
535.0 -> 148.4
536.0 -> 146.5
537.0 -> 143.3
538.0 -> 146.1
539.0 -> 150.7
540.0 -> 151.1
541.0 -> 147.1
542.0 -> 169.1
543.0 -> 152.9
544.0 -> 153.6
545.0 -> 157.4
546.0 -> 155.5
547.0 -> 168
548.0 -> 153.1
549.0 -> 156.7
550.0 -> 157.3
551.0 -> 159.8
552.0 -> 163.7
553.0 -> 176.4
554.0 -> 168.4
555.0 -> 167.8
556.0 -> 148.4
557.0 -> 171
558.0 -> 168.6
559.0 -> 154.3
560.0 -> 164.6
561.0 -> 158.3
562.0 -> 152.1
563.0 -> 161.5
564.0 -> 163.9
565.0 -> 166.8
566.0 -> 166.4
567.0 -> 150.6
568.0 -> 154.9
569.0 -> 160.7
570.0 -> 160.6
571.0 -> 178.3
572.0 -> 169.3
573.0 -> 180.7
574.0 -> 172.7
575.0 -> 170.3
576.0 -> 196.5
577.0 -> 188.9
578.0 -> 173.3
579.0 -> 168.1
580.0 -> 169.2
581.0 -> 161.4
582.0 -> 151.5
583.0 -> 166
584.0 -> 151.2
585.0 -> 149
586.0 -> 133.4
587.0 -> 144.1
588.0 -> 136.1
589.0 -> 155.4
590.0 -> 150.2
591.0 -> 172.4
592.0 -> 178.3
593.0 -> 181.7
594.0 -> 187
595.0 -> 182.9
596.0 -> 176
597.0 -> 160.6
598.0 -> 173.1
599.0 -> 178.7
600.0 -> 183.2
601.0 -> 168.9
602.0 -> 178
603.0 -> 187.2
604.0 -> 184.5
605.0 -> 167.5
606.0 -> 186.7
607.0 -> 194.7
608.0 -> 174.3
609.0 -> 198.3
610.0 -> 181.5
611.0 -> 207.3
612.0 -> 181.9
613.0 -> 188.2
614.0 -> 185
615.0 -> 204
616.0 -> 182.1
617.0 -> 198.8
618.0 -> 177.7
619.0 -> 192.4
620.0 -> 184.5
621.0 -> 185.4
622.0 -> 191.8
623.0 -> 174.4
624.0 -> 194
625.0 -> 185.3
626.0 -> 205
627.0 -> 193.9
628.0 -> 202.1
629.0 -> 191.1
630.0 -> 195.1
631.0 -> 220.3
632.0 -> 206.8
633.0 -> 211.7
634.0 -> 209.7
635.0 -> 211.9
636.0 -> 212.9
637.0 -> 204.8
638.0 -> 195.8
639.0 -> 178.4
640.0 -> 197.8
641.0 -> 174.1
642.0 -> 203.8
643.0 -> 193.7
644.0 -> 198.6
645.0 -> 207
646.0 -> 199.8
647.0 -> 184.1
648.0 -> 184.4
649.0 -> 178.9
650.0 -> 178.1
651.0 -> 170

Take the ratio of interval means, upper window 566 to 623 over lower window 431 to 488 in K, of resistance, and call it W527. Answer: 1.1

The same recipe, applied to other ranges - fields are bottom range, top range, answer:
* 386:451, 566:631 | 1.65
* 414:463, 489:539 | 1.13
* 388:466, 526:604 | 1.36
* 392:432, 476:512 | 1.48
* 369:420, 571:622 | 2.14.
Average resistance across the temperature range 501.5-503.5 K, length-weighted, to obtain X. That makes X 144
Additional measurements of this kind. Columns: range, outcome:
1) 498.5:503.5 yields 146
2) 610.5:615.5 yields 193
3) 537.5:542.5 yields 153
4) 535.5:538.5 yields 145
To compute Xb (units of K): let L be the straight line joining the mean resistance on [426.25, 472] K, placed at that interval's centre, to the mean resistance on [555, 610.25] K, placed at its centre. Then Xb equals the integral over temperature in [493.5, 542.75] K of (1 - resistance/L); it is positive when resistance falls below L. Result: 2.6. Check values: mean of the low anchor 148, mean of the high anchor 168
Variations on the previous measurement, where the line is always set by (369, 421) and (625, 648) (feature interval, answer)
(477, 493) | -2.14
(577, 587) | 0.80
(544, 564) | -0.22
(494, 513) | -1.44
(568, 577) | -0.27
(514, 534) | -1.41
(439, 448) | -3.08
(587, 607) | 0.82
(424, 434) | -1.32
